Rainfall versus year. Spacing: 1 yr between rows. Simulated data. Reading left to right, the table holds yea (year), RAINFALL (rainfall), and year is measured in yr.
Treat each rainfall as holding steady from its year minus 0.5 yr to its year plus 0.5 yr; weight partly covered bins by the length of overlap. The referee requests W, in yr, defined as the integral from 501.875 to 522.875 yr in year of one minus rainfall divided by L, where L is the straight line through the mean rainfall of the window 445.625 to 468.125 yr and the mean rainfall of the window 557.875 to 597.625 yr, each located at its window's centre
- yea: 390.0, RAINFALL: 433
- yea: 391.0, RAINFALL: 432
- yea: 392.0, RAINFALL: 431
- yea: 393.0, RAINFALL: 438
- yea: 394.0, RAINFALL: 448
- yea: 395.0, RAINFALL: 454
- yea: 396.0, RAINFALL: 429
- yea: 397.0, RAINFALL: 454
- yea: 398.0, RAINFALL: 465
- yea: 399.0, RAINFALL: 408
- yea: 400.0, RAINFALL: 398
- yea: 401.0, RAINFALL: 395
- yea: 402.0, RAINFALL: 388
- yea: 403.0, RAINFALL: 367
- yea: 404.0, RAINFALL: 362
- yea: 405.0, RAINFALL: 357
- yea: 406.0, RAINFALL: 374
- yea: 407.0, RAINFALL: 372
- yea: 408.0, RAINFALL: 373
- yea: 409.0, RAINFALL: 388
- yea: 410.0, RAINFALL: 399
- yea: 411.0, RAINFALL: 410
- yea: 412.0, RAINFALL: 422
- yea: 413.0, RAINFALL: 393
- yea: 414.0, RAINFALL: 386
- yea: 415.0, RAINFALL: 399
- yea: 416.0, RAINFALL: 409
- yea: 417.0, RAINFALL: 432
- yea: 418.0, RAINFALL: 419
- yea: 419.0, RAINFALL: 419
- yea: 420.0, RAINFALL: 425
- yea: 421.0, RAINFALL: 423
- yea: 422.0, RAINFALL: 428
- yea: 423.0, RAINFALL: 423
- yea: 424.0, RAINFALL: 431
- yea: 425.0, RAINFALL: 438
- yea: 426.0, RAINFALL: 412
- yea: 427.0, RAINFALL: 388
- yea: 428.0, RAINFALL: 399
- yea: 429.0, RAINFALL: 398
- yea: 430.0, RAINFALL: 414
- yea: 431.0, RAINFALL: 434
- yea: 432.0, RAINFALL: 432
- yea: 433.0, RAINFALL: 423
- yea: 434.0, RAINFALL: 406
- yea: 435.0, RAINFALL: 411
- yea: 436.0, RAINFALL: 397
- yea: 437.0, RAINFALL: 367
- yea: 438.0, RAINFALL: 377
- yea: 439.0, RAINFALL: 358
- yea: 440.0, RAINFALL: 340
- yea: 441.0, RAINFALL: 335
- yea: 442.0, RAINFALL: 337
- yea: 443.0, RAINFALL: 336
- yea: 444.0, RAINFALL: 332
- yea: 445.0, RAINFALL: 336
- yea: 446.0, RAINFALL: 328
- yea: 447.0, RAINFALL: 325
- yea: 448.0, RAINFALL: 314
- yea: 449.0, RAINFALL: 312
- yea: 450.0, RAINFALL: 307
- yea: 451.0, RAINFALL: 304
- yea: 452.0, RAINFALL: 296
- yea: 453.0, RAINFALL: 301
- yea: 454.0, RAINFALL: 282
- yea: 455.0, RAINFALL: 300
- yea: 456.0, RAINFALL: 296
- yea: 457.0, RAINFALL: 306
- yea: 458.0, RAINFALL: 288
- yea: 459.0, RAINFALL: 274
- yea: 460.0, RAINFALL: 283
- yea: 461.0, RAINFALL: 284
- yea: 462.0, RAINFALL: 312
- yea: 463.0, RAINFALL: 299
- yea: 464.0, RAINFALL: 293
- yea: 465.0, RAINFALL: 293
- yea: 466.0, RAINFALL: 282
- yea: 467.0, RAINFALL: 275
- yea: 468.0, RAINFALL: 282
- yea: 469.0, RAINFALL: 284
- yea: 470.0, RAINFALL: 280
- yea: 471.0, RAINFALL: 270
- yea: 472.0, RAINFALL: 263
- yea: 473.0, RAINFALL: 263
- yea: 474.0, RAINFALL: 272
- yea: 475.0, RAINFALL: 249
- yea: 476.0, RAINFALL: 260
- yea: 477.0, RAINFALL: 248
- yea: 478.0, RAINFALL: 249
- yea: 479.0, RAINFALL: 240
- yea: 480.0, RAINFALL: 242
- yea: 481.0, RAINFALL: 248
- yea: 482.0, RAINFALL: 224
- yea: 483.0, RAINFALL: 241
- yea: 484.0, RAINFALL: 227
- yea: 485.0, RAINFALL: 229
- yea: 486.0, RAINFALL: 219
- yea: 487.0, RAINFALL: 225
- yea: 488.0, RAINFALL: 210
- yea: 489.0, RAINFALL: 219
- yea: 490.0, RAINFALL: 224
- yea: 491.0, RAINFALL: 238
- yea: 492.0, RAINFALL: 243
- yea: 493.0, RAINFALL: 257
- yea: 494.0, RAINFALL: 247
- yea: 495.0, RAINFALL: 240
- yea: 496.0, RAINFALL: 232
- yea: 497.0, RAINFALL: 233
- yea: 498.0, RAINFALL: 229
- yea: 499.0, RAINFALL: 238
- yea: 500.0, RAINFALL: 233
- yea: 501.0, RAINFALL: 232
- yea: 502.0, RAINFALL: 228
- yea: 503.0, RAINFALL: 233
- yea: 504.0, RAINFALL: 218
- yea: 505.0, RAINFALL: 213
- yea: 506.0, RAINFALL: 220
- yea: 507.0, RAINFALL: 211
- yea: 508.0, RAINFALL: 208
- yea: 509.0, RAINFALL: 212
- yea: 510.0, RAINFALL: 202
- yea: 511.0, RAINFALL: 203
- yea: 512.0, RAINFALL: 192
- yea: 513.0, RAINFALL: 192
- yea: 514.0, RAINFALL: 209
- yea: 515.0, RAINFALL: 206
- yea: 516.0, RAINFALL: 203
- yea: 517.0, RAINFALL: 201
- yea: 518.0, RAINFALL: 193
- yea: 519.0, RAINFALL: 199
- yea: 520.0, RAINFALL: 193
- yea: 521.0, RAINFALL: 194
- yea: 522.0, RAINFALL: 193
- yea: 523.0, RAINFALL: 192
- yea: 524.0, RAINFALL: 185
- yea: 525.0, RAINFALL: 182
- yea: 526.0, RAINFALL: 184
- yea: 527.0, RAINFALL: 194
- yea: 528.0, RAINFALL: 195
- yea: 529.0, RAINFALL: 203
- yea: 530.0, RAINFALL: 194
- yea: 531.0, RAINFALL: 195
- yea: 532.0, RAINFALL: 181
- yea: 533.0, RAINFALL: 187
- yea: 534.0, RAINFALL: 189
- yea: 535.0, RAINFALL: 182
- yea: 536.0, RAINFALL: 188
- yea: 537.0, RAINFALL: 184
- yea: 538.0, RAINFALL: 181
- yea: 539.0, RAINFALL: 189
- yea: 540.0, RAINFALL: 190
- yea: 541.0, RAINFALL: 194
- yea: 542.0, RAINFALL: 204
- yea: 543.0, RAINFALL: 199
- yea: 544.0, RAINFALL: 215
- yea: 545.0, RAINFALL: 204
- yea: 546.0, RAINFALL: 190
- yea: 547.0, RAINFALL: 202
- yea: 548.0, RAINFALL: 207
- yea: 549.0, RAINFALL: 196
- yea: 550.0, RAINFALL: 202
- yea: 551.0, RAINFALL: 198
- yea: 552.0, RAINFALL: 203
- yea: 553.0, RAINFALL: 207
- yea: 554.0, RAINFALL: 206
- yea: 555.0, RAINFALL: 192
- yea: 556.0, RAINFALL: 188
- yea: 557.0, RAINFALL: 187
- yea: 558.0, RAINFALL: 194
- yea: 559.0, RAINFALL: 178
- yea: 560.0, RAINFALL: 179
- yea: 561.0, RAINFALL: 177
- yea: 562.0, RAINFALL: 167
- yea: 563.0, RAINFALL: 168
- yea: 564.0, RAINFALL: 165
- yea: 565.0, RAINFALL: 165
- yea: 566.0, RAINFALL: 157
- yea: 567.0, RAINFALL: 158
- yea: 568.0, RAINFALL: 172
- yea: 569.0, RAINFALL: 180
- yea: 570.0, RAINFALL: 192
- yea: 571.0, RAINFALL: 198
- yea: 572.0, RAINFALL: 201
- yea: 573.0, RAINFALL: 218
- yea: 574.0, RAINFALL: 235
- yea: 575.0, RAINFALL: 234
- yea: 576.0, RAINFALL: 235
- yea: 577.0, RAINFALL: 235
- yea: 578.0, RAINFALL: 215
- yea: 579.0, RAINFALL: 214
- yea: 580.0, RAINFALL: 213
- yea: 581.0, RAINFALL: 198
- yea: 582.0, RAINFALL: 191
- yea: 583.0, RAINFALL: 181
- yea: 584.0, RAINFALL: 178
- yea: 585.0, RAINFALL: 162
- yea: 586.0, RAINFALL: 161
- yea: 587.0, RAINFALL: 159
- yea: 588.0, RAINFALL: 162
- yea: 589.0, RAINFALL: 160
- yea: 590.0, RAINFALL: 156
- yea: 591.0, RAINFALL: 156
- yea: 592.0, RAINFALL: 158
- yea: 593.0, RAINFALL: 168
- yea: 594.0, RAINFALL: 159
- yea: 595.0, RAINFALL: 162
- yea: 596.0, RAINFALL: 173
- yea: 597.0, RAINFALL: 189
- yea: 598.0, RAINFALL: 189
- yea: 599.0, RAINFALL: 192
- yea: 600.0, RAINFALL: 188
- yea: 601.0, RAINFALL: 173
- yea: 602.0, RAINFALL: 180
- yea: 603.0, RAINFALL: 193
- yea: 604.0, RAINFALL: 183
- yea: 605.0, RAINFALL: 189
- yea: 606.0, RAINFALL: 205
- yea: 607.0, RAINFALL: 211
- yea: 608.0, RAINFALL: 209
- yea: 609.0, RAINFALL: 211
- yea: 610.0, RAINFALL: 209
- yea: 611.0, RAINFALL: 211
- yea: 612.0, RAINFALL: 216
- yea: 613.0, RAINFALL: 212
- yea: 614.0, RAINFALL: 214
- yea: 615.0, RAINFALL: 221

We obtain 3.4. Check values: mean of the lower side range 297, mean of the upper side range 183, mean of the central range 205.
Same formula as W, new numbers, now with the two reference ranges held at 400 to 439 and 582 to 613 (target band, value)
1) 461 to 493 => 7.3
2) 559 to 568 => 2.3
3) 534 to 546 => 2.8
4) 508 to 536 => 8.2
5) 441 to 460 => 2.8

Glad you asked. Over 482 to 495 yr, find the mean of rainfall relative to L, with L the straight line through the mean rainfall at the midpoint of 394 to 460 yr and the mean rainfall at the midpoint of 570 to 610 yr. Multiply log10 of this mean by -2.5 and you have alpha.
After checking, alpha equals 0.303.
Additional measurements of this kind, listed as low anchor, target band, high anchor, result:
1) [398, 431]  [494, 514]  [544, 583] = 0.257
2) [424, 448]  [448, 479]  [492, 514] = 0.114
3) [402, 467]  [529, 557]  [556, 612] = 0.198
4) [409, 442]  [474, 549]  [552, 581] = 0.278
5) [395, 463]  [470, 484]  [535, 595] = 0.218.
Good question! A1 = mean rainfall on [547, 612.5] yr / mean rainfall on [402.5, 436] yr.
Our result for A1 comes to 0.47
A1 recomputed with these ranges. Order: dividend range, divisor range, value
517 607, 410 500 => 0.59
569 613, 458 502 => 0.76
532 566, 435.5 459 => 0.59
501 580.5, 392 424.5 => 0.48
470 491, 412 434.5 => 0.58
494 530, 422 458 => 0.58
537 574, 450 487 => 0.70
